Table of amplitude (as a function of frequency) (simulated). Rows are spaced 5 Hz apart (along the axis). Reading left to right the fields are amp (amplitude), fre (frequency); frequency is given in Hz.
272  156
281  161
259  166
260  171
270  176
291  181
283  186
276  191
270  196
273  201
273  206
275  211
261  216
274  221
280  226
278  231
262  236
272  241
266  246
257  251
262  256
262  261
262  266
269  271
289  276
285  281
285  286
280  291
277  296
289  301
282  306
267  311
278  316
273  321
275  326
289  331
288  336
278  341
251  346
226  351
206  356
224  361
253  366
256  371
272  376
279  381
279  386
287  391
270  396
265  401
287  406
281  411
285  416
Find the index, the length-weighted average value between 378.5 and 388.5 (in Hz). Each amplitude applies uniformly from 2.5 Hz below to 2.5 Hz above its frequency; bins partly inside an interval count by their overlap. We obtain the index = 279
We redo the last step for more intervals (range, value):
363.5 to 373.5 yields 254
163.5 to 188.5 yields 273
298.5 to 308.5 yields 286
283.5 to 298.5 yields 281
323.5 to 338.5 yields 284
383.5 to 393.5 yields 283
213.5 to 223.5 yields 268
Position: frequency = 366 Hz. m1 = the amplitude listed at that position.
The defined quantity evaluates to 253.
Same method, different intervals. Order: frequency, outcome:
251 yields 257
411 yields 281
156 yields 272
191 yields 276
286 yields 285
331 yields 289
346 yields 251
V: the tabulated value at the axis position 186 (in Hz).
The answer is 283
